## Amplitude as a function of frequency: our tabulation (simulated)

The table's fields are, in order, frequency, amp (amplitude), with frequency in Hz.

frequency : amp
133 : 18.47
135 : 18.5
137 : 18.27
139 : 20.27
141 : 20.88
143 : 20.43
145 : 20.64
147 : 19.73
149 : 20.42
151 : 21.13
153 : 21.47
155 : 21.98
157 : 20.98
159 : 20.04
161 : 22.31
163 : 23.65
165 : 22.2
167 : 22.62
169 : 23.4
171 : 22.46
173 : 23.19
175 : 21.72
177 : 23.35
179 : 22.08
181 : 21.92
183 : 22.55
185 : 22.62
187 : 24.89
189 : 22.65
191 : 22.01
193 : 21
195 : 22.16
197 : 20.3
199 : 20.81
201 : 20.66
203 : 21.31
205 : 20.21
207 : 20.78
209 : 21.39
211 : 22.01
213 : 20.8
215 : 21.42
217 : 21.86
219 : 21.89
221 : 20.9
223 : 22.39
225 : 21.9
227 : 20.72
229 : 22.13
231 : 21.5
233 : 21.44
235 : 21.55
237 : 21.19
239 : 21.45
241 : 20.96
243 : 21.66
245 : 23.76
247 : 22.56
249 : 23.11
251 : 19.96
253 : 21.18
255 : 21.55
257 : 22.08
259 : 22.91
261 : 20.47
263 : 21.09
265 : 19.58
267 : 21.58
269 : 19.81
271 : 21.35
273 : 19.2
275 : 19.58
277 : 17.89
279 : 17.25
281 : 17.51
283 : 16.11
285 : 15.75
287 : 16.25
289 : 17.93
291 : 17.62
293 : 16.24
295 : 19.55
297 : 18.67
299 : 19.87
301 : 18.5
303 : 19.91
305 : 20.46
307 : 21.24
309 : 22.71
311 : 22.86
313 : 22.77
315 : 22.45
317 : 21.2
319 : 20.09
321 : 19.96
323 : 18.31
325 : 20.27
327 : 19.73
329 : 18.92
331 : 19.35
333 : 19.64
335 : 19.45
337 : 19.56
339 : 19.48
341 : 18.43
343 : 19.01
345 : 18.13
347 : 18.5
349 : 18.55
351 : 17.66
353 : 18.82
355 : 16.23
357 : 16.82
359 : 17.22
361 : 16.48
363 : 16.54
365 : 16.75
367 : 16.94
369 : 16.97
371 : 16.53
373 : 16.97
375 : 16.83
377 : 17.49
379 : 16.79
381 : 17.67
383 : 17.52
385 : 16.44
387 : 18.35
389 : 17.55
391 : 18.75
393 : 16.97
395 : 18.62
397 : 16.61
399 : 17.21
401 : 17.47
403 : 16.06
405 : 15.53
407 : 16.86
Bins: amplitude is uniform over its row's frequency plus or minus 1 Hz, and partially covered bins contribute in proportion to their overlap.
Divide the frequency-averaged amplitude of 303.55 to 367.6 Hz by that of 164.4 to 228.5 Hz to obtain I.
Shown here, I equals 0.88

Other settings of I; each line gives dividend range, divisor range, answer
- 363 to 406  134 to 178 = 0.80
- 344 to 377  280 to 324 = 0.89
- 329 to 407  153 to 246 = 0.81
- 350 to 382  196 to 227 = 0.80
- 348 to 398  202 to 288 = 0.84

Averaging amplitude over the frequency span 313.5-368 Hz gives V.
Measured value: 18.7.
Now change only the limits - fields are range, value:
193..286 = 20.8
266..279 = 19.7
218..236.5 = 21.6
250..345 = 19.7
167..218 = 21.9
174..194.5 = 22.5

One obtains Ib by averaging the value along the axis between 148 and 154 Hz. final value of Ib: 21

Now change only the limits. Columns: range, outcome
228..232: 21.8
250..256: 20.9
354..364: 16.7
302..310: 21.1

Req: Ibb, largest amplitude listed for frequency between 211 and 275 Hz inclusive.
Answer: 23.76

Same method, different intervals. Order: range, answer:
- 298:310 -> 22.71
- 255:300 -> 22.91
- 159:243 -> 24.89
